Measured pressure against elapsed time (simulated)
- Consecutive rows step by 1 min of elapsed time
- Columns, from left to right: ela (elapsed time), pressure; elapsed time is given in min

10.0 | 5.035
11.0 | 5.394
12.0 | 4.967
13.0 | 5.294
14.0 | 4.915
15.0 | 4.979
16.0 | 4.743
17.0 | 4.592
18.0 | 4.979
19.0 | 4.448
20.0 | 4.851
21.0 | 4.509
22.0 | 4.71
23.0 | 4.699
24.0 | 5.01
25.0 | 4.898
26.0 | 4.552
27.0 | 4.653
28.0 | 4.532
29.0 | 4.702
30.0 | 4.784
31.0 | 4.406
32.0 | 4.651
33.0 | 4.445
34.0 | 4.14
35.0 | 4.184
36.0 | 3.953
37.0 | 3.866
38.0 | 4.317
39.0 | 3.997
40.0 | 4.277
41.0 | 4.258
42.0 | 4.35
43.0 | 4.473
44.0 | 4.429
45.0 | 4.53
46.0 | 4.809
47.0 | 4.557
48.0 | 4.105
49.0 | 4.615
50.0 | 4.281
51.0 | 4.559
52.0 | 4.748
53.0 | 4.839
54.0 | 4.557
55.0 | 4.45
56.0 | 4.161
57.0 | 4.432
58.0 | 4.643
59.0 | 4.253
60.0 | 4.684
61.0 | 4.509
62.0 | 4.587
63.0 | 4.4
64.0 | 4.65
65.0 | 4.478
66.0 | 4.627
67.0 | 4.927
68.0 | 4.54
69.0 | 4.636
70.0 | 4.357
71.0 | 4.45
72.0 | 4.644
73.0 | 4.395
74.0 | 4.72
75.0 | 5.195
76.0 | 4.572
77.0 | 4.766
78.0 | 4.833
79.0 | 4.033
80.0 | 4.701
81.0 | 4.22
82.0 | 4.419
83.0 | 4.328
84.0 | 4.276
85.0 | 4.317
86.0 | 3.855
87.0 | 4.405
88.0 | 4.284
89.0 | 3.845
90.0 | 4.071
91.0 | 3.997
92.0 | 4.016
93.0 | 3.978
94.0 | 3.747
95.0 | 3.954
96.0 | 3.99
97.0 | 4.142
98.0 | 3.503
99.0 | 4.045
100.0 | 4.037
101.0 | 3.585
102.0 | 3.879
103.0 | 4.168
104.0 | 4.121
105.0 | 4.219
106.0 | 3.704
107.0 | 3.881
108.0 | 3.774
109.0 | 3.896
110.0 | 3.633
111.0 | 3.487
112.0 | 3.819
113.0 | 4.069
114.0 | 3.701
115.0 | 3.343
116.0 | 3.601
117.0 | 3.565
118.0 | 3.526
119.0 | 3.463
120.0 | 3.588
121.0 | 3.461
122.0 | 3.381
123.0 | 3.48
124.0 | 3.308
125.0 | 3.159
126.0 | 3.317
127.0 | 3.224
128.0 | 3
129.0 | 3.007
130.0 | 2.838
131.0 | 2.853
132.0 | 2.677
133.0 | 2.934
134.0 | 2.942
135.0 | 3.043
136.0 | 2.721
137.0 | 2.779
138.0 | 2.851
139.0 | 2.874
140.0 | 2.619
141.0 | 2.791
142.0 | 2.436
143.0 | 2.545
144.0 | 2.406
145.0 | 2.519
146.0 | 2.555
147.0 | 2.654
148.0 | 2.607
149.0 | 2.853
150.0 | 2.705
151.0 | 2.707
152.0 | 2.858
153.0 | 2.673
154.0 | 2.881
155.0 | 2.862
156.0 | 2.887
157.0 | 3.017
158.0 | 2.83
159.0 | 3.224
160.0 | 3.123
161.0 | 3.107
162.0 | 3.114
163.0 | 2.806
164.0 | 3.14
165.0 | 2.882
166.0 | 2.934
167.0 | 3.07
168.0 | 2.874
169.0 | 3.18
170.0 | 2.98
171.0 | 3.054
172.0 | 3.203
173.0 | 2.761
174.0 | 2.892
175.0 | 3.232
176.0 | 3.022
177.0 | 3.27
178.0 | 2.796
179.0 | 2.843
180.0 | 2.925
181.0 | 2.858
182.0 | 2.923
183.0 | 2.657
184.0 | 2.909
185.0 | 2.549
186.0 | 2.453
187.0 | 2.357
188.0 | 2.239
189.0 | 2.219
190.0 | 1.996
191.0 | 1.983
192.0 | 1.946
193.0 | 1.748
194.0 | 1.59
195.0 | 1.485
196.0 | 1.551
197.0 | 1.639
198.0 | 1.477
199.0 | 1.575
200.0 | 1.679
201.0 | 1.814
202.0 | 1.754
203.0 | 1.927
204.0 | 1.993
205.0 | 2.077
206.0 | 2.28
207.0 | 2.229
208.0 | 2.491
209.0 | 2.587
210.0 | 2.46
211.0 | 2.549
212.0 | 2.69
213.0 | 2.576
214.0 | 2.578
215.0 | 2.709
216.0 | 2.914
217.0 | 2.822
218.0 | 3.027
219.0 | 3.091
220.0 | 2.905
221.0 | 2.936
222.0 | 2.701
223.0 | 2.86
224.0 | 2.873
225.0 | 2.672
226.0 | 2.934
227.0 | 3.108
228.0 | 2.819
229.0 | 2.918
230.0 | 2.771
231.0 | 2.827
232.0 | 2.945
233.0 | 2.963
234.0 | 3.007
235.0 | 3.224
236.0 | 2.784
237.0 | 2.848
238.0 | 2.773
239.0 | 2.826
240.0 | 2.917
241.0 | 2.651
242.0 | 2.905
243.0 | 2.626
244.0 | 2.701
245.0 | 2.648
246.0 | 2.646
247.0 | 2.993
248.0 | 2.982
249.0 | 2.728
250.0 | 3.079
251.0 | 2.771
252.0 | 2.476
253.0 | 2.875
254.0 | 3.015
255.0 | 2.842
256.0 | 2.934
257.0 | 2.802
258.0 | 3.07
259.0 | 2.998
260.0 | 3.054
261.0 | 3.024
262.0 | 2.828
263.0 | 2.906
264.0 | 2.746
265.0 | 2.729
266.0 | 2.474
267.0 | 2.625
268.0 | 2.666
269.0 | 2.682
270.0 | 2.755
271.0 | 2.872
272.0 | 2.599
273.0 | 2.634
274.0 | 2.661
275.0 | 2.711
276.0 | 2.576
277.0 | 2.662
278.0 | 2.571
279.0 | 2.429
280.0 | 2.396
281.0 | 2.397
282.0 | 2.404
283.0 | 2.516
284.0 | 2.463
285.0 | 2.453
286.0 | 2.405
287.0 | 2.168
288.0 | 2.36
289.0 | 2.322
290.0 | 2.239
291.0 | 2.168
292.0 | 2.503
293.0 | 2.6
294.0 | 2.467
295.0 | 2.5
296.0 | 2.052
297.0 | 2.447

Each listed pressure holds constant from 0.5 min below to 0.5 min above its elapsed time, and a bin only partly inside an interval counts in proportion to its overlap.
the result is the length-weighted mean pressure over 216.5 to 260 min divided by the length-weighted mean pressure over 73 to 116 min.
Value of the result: 0.70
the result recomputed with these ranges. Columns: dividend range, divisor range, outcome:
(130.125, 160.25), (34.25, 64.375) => 0.63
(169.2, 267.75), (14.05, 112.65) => 0.60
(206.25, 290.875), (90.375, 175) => 0.84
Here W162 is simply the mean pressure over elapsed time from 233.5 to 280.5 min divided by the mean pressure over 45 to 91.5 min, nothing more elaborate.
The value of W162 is 0.62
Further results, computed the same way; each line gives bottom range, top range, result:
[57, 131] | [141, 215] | 0.63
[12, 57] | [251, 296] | 0.58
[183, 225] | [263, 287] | 1.12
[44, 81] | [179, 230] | 0.53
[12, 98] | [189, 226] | 0.51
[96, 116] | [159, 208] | 0.65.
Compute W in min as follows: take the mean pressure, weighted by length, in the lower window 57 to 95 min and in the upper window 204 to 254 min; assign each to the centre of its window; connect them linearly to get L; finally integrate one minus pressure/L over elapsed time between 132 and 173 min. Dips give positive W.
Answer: 8.3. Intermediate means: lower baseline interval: 4.41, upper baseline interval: 2.77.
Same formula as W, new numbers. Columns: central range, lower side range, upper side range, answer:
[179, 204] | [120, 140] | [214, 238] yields 7.1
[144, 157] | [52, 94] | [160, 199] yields 1.5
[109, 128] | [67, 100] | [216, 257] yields 2.2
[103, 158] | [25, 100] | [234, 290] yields 9.7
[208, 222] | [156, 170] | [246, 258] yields 0.9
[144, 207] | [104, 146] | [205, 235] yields 9.2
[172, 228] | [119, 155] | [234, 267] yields 7.8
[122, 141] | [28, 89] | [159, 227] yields 2.5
